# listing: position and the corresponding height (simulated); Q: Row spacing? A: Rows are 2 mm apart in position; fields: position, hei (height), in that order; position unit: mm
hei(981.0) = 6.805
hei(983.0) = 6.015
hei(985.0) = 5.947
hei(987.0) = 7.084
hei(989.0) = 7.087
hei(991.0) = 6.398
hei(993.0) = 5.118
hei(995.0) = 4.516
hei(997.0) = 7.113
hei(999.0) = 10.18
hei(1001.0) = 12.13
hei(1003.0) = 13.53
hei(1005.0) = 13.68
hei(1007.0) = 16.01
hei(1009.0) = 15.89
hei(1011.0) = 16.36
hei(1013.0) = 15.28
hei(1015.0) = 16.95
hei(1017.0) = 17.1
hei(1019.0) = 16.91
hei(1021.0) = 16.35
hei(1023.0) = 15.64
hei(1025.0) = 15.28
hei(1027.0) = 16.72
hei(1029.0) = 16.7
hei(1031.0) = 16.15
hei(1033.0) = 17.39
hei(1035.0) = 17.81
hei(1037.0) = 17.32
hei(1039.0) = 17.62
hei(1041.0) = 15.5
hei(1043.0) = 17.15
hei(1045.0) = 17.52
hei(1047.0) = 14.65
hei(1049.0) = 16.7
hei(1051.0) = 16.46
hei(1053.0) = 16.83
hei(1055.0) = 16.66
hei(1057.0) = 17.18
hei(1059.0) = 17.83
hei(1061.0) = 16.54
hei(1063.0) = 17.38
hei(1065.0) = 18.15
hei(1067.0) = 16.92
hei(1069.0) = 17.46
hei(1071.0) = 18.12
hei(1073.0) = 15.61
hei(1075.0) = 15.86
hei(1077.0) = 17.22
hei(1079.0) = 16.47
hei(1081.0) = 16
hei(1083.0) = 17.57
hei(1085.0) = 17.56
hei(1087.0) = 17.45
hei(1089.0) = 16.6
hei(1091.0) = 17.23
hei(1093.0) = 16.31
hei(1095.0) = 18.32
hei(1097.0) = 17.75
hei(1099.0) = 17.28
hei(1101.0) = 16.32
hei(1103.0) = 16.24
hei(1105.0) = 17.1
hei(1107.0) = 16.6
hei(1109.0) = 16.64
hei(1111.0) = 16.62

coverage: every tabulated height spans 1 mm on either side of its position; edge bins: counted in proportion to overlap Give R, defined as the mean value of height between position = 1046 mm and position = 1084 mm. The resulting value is 16.8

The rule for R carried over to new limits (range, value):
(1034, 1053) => 16.8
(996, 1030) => 14.8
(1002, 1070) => 16.5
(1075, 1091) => 16.9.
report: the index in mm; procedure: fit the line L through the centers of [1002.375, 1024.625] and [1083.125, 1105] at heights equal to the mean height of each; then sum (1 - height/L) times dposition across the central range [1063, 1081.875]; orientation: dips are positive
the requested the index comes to -0.1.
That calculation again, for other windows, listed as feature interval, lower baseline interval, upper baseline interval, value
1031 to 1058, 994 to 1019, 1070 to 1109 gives -3.3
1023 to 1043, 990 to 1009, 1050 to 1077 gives -4.3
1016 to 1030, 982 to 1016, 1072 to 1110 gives -4.8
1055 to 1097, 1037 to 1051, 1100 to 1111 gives -1.3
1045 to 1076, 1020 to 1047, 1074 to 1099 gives 0.0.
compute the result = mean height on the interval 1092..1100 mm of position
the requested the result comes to 17.4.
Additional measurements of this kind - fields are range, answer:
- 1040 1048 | 16.2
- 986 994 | 6.42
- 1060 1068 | 17.2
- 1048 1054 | 16.7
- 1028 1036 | 17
